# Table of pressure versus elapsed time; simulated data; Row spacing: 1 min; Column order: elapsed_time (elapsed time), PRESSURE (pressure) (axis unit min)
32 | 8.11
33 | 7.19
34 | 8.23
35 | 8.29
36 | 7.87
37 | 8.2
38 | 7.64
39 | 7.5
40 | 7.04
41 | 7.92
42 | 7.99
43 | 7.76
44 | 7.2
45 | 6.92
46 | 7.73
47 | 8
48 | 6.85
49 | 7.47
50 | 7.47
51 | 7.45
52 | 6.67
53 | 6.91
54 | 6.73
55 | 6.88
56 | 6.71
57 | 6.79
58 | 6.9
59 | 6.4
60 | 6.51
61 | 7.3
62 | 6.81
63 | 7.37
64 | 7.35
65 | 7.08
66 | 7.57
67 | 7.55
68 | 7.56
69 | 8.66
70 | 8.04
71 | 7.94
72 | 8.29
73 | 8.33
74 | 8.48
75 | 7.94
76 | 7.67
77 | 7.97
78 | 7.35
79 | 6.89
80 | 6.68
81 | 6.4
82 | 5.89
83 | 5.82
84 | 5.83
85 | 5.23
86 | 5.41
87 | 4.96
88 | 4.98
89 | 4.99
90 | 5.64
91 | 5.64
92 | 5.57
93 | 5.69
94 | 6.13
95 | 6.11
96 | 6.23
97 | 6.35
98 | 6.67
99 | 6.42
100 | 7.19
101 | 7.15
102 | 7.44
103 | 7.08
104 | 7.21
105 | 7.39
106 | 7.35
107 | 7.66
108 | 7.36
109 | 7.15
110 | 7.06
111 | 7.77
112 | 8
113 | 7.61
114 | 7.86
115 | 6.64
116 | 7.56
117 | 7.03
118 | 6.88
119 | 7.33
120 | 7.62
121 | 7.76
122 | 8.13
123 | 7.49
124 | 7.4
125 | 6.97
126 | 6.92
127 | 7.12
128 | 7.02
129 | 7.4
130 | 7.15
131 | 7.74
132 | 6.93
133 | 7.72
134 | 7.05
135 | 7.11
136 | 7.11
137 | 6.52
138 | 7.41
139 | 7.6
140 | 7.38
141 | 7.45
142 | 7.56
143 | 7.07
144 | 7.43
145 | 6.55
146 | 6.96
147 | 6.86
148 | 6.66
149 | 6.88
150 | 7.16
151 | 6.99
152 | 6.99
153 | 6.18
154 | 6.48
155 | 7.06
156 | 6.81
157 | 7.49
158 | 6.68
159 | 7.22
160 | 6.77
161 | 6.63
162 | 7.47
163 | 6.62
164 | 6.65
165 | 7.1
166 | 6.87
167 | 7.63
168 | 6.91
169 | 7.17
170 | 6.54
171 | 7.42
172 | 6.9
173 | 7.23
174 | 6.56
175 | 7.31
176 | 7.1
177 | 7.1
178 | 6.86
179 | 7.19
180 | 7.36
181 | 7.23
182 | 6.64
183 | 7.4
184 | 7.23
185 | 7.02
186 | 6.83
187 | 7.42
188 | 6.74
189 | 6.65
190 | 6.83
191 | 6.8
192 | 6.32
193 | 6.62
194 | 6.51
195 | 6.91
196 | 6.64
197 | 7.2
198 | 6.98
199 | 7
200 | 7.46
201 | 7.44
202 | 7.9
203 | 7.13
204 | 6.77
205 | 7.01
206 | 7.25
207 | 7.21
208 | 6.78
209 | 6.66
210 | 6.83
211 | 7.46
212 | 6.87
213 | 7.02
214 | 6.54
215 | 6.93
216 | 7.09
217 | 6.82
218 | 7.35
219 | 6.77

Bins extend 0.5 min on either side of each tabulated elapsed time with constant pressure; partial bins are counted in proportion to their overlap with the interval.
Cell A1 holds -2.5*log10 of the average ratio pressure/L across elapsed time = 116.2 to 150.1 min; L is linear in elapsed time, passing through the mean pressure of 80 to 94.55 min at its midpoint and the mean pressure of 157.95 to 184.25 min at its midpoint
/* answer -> -0.133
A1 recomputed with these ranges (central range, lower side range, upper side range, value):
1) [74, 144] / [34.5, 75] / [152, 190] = 0.05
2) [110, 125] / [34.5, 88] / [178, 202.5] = -0.05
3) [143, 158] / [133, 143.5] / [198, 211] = 0.05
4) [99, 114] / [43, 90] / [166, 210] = -0.06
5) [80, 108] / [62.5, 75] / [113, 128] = 0.21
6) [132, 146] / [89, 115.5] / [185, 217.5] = -0.05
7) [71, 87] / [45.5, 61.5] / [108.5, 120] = 0.04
